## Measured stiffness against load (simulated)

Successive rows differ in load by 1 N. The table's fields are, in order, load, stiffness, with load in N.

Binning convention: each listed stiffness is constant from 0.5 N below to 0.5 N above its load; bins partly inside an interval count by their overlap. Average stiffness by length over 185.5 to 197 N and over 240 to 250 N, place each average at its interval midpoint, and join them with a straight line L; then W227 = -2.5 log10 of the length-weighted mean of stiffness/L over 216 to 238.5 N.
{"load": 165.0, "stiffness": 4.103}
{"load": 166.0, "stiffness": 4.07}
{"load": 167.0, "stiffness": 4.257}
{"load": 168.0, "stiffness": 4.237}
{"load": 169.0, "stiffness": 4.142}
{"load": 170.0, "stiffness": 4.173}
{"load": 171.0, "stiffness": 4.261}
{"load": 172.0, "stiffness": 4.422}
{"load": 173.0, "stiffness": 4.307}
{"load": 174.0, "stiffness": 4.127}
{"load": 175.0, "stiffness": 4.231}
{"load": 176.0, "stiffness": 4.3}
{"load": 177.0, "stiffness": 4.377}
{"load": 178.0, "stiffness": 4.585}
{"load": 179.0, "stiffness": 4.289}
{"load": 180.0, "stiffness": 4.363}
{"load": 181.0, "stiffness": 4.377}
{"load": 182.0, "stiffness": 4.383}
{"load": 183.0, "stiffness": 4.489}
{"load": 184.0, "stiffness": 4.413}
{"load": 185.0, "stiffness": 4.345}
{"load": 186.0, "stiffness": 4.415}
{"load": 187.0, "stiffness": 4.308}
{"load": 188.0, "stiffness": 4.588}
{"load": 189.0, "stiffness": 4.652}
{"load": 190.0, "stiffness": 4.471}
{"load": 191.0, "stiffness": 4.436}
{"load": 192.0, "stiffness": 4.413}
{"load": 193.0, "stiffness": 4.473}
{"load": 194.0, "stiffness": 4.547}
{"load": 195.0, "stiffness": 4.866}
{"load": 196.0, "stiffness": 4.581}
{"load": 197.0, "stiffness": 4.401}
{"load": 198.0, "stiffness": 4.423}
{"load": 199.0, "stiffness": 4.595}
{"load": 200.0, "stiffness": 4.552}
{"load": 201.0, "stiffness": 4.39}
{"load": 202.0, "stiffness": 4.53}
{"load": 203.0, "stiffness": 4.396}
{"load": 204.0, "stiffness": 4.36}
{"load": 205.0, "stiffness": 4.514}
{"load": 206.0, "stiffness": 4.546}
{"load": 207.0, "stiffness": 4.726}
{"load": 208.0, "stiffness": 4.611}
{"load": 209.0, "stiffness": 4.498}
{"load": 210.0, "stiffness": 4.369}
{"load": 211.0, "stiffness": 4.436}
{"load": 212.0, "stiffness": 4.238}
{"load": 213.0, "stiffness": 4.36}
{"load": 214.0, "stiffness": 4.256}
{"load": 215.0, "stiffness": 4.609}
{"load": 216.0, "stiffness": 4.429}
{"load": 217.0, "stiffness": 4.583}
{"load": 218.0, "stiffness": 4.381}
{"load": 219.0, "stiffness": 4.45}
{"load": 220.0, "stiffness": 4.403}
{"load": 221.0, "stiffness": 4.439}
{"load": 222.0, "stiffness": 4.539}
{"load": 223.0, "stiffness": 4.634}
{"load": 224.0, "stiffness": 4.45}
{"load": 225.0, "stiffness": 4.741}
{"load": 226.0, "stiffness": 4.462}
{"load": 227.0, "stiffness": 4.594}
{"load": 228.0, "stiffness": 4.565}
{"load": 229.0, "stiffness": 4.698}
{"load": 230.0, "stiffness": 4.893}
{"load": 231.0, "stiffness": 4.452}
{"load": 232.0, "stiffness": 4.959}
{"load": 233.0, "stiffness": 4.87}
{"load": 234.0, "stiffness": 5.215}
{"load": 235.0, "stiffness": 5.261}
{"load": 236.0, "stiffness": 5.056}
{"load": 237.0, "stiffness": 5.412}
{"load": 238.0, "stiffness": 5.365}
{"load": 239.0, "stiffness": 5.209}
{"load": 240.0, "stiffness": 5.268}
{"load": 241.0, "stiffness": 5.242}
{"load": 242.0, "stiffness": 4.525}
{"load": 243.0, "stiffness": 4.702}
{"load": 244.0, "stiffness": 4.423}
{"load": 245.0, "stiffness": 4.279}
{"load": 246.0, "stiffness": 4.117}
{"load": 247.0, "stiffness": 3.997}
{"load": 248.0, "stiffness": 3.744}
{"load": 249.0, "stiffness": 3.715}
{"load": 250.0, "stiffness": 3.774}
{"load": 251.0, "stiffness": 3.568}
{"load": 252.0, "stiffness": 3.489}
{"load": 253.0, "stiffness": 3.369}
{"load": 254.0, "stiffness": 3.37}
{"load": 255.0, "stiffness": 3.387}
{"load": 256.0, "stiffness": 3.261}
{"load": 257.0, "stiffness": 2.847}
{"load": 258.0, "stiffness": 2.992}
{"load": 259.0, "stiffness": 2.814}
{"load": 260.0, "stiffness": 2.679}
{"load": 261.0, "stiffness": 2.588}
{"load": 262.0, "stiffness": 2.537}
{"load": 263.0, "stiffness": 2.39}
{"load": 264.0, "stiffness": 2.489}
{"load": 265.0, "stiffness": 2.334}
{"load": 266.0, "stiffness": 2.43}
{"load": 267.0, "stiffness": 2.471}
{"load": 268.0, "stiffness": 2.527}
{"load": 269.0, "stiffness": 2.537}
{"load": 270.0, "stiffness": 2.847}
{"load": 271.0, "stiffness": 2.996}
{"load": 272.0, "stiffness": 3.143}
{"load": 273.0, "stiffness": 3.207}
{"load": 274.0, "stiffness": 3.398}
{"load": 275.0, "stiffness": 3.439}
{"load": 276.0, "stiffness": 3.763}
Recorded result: -0.08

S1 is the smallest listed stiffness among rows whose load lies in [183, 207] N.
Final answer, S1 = 4.308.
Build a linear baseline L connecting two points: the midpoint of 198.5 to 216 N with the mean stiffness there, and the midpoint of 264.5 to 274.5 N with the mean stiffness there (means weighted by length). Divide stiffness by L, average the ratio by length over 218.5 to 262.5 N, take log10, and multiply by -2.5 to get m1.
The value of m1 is -0.17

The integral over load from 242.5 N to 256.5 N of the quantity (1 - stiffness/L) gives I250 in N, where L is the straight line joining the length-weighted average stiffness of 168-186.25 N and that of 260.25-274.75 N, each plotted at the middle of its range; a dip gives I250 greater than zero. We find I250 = -3.5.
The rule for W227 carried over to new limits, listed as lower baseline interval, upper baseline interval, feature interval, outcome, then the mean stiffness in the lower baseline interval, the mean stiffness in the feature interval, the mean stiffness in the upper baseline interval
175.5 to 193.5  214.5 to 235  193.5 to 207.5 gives -0.01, 4.43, 4.53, 4.63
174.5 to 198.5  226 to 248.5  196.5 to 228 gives 0.03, 4.45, 4.48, 4.76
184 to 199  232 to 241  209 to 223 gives 0.10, 4.49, 4.43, 5.2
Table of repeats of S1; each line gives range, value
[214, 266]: 2.334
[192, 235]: 4.238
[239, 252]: 3.489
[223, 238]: 4.45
